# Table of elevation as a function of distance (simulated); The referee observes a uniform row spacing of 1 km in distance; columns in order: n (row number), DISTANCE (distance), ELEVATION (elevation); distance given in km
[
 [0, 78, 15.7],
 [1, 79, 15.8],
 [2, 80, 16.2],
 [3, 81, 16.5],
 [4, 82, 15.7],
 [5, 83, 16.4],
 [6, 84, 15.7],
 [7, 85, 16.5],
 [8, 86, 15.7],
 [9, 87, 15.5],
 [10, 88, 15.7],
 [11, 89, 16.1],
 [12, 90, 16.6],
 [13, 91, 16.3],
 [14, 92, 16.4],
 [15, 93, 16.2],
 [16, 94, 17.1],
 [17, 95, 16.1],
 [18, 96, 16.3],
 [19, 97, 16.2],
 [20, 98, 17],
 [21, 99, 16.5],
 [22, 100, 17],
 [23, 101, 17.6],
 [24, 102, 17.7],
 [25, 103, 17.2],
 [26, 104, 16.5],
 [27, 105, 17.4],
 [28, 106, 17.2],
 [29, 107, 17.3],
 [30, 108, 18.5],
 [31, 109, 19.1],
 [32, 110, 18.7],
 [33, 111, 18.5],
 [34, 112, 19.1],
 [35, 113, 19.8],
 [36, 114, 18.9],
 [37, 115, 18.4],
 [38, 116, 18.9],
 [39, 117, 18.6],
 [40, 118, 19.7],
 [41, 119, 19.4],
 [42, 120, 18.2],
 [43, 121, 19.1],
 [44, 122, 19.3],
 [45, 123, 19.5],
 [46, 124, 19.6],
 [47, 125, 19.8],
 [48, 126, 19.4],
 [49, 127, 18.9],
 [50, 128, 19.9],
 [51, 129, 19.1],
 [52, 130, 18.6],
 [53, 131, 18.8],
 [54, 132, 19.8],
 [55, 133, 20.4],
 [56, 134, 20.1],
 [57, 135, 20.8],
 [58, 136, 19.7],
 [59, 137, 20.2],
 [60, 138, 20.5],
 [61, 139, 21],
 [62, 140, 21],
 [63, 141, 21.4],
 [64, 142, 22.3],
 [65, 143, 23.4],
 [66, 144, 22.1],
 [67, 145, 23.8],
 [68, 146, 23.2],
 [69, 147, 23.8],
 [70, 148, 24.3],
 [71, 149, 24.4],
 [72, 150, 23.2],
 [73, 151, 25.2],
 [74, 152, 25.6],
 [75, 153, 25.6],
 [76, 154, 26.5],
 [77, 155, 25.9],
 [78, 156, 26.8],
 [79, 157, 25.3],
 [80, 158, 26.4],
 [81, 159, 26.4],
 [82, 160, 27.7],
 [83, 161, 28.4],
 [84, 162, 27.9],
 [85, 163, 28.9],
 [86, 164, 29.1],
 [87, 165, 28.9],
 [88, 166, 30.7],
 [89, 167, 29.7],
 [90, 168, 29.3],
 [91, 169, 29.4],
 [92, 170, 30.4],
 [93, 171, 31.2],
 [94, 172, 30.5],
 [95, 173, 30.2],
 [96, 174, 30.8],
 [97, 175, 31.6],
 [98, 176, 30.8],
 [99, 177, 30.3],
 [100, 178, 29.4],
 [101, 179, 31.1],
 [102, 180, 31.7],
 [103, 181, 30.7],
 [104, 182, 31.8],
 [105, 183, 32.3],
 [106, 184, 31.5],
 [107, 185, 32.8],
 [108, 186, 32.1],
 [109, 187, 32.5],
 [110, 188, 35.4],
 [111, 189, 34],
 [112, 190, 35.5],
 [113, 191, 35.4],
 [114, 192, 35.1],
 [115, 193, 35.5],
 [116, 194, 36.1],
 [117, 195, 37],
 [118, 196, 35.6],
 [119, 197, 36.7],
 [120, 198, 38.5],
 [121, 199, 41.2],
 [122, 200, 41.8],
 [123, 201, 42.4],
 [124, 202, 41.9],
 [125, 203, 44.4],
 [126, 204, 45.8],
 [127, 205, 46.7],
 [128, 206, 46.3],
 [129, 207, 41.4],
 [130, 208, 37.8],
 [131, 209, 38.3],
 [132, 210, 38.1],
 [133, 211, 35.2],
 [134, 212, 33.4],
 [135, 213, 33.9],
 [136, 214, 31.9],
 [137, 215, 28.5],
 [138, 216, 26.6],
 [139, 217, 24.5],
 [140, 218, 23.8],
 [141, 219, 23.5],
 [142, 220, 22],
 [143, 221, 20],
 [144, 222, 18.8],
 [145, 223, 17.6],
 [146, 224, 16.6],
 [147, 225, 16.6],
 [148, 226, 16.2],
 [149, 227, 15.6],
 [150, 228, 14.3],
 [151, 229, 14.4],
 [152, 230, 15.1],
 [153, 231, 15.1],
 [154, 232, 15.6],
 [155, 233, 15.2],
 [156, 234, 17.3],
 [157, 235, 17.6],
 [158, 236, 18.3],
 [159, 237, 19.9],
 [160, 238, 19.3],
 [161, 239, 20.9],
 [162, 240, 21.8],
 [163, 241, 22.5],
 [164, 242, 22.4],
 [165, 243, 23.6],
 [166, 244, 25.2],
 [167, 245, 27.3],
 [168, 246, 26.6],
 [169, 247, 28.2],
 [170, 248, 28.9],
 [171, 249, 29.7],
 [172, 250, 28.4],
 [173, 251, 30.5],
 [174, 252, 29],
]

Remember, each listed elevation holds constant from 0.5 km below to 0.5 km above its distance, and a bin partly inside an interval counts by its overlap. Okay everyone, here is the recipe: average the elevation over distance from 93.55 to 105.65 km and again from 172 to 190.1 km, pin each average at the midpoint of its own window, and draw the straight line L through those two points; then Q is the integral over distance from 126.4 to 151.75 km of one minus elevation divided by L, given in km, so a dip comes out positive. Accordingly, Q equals 2.8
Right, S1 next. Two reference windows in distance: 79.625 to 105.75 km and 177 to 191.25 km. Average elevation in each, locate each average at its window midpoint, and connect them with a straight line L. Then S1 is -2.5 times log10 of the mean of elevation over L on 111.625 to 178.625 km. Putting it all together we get 0.084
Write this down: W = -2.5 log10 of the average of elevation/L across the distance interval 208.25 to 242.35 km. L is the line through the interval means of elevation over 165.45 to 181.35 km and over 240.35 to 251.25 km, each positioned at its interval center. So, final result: 0.24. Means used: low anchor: 30.5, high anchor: 26.5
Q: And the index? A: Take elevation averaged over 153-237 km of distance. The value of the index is 29.5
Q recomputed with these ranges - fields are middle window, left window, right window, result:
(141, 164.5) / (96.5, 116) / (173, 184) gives 0.9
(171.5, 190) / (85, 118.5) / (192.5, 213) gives 1.6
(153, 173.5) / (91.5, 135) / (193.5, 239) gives -4.6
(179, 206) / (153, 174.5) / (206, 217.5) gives -4.1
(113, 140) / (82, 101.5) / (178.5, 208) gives 4.4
